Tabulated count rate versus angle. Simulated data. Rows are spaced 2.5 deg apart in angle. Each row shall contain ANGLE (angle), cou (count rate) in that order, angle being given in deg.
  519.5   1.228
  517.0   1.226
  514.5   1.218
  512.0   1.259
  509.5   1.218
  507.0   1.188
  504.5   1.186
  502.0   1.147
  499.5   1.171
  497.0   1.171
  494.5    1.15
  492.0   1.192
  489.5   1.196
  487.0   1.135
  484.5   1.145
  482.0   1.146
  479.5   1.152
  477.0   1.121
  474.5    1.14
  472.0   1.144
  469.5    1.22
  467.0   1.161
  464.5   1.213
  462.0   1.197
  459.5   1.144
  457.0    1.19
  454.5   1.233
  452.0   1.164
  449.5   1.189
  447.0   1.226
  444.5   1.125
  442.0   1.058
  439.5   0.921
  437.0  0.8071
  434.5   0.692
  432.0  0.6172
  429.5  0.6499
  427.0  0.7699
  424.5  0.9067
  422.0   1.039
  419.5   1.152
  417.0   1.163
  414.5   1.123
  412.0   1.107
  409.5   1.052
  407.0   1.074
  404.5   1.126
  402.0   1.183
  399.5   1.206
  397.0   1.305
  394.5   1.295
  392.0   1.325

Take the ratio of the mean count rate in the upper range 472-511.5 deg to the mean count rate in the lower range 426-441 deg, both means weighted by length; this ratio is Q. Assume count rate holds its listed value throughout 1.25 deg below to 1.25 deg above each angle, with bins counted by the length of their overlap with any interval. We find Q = 1.6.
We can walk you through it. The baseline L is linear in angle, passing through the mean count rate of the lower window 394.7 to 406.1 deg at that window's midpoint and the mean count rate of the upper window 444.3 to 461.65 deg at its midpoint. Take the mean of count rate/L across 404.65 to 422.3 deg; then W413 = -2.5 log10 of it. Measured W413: 0.09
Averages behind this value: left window 1.21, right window 1.19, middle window 1.11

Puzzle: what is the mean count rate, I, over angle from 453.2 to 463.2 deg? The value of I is 1.19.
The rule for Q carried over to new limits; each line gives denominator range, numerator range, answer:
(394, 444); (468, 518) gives 1.16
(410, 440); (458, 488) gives 1.27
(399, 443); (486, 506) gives 1.20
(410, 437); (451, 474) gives 1.29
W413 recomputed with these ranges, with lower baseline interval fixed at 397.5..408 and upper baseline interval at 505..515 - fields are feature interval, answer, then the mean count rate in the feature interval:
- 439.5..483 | 0.03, 1.16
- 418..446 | 0.30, 0.891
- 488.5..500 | 0.03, 1.18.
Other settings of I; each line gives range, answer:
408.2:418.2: 1.11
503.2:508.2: 1.19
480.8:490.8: 1.16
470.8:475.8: 1.14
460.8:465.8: 1.2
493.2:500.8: 1.16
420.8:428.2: 0.905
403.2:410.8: 1.08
